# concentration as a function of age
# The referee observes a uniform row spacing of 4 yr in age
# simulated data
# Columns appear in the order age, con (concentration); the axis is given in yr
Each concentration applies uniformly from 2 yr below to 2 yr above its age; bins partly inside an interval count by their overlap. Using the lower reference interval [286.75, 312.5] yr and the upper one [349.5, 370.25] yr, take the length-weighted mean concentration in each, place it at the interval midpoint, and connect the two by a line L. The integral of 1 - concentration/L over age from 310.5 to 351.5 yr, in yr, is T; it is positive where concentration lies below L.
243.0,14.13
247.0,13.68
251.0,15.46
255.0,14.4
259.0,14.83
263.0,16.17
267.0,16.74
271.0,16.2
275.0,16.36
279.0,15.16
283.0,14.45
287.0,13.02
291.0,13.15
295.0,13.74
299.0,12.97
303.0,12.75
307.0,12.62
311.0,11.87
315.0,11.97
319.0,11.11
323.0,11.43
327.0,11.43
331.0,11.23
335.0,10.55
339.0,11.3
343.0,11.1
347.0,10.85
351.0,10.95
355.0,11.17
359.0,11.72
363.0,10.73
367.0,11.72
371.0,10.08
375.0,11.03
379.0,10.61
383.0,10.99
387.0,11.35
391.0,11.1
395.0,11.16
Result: 2.6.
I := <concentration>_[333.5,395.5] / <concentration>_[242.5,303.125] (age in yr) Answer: 0.75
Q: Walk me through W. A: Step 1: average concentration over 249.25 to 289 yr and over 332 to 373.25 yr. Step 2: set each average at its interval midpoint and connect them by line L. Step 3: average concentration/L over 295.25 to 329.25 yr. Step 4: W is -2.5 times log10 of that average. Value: 0.09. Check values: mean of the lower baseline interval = 15.3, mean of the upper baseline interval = 11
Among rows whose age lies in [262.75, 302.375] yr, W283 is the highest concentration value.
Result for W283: 16.74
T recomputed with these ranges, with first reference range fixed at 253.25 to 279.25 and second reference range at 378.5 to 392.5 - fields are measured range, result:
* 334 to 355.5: 2.8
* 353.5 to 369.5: 0.9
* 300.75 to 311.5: 1.3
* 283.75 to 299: 1.4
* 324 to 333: 1.3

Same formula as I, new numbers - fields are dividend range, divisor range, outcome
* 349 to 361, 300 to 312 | 0.90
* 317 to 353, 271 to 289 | 0.74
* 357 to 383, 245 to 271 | 0.72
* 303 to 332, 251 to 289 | 0.77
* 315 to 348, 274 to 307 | 0.81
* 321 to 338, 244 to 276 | 0.72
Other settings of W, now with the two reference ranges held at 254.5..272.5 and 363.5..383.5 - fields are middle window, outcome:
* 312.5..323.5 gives 0.16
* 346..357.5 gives 0.08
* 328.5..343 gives 0.14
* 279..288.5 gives 0.06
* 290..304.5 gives 0.09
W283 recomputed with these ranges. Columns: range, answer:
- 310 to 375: 11.97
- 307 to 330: 12.62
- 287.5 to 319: 13.74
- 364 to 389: 11.72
